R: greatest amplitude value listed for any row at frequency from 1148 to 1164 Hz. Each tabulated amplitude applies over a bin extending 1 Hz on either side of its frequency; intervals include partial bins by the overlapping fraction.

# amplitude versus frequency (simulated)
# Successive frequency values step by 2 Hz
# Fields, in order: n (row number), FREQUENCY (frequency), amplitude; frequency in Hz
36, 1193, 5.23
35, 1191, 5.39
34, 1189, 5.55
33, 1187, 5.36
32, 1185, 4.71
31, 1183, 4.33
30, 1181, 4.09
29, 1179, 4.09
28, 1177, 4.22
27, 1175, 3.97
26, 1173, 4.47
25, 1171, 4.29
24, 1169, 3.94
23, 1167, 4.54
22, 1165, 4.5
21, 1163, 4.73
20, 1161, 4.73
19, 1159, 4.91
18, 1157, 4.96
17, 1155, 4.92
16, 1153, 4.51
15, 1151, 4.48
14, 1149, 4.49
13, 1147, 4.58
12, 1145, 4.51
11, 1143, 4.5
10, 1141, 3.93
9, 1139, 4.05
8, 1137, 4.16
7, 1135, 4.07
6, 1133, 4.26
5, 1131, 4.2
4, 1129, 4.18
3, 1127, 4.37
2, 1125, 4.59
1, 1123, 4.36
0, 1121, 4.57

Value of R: 4.96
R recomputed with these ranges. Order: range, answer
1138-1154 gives 4.58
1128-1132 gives 4.2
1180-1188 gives 5.36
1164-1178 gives 4.54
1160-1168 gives 4.73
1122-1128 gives 4.59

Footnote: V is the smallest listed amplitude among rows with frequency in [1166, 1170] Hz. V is 3.94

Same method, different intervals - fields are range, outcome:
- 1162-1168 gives 4.5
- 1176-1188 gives 4.09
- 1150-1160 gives 4.48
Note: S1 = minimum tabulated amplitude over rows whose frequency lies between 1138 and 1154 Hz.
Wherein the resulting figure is 3.93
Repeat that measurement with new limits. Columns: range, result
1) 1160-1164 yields 4.73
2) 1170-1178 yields 3.97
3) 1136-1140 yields 4.05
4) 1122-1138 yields 4.07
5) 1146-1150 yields 4.49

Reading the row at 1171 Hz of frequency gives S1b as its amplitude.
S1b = 4.29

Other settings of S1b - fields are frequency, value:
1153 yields 4.51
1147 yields 4.58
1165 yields 4.5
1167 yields 4.54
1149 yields 4.49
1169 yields 3.94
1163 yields 4.73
